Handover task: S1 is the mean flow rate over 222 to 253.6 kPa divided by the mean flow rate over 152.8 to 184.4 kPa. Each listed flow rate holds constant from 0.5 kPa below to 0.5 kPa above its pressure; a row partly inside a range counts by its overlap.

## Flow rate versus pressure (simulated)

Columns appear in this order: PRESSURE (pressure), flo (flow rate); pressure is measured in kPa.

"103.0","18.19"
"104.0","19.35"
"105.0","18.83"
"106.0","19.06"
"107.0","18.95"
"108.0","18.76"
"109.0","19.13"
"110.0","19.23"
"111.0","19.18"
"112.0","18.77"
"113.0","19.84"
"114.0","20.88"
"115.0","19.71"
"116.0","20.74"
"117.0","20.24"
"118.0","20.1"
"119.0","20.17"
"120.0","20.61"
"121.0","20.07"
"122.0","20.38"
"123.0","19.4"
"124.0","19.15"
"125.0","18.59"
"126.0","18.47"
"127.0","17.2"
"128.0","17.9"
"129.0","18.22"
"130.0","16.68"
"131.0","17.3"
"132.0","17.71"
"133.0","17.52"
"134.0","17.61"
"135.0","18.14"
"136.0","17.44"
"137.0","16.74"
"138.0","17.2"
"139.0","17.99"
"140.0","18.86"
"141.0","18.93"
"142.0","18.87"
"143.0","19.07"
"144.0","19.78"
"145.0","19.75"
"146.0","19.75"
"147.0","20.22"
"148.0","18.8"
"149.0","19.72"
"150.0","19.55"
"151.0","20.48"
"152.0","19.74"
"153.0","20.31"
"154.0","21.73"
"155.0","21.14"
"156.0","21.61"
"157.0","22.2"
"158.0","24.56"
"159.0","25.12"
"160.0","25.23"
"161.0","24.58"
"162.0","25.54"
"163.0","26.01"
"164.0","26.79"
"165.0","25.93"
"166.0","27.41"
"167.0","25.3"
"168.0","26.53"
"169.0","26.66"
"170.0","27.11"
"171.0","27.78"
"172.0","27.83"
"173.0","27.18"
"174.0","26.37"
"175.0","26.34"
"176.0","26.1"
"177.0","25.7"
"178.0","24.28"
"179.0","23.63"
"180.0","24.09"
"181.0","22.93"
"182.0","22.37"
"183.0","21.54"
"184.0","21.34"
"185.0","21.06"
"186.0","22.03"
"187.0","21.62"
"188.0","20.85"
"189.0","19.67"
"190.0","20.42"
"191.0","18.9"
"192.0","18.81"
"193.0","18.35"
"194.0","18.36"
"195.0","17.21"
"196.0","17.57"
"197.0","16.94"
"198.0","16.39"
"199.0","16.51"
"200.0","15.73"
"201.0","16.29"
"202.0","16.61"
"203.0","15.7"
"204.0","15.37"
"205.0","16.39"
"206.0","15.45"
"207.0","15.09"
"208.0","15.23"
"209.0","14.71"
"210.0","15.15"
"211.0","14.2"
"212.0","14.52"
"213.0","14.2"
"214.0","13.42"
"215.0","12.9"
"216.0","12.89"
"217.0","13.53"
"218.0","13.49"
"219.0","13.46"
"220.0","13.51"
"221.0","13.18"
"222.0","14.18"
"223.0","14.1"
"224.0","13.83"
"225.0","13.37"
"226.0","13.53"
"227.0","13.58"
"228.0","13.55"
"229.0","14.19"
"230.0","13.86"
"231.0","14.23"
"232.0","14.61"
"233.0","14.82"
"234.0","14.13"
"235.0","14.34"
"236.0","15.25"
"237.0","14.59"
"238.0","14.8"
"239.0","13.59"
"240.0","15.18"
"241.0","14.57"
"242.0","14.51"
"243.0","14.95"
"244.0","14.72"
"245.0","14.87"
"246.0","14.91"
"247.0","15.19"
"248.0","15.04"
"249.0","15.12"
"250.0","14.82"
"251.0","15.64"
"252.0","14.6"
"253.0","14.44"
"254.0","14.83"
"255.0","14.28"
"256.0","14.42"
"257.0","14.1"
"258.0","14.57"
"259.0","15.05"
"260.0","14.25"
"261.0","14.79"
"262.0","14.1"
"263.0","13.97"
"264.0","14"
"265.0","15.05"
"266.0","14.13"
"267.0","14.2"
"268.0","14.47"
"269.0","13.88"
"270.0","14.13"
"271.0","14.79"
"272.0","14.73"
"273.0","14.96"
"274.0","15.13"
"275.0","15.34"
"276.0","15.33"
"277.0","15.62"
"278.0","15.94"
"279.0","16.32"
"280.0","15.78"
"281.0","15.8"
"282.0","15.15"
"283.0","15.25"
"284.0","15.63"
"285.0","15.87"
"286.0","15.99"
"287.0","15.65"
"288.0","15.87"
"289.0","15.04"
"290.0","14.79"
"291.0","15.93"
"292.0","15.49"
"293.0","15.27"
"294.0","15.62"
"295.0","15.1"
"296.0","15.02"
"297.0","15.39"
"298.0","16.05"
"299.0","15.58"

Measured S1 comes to 0.6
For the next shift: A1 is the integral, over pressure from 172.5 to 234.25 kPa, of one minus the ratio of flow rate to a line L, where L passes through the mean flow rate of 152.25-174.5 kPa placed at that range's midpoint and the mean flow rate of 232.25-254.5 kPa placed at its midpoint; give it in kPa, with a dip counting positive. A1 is 8.3 kPa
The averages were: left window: 25.1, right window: 14.8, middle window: 17.4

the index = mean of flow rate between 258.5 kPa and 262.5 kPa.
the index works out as 14.5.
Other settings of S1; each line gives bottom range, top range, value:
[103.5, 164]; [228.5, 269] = 0.73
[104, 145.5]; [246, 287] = 0.79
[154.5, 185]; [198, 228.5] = 0.58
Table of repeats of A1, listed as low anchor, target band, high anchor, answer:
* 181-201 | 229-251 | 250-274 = 1.77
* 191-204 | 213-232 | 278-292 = 3.42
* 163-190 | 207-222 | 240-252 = 4.16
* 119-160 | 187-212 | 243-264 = 0.00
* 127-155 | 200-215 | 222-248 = 0.54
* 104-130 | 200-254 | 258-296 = 6.19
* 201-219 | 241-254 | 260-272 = -0.40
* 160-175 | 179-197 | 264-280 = 2.84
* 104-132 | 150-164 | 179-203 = -2.68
